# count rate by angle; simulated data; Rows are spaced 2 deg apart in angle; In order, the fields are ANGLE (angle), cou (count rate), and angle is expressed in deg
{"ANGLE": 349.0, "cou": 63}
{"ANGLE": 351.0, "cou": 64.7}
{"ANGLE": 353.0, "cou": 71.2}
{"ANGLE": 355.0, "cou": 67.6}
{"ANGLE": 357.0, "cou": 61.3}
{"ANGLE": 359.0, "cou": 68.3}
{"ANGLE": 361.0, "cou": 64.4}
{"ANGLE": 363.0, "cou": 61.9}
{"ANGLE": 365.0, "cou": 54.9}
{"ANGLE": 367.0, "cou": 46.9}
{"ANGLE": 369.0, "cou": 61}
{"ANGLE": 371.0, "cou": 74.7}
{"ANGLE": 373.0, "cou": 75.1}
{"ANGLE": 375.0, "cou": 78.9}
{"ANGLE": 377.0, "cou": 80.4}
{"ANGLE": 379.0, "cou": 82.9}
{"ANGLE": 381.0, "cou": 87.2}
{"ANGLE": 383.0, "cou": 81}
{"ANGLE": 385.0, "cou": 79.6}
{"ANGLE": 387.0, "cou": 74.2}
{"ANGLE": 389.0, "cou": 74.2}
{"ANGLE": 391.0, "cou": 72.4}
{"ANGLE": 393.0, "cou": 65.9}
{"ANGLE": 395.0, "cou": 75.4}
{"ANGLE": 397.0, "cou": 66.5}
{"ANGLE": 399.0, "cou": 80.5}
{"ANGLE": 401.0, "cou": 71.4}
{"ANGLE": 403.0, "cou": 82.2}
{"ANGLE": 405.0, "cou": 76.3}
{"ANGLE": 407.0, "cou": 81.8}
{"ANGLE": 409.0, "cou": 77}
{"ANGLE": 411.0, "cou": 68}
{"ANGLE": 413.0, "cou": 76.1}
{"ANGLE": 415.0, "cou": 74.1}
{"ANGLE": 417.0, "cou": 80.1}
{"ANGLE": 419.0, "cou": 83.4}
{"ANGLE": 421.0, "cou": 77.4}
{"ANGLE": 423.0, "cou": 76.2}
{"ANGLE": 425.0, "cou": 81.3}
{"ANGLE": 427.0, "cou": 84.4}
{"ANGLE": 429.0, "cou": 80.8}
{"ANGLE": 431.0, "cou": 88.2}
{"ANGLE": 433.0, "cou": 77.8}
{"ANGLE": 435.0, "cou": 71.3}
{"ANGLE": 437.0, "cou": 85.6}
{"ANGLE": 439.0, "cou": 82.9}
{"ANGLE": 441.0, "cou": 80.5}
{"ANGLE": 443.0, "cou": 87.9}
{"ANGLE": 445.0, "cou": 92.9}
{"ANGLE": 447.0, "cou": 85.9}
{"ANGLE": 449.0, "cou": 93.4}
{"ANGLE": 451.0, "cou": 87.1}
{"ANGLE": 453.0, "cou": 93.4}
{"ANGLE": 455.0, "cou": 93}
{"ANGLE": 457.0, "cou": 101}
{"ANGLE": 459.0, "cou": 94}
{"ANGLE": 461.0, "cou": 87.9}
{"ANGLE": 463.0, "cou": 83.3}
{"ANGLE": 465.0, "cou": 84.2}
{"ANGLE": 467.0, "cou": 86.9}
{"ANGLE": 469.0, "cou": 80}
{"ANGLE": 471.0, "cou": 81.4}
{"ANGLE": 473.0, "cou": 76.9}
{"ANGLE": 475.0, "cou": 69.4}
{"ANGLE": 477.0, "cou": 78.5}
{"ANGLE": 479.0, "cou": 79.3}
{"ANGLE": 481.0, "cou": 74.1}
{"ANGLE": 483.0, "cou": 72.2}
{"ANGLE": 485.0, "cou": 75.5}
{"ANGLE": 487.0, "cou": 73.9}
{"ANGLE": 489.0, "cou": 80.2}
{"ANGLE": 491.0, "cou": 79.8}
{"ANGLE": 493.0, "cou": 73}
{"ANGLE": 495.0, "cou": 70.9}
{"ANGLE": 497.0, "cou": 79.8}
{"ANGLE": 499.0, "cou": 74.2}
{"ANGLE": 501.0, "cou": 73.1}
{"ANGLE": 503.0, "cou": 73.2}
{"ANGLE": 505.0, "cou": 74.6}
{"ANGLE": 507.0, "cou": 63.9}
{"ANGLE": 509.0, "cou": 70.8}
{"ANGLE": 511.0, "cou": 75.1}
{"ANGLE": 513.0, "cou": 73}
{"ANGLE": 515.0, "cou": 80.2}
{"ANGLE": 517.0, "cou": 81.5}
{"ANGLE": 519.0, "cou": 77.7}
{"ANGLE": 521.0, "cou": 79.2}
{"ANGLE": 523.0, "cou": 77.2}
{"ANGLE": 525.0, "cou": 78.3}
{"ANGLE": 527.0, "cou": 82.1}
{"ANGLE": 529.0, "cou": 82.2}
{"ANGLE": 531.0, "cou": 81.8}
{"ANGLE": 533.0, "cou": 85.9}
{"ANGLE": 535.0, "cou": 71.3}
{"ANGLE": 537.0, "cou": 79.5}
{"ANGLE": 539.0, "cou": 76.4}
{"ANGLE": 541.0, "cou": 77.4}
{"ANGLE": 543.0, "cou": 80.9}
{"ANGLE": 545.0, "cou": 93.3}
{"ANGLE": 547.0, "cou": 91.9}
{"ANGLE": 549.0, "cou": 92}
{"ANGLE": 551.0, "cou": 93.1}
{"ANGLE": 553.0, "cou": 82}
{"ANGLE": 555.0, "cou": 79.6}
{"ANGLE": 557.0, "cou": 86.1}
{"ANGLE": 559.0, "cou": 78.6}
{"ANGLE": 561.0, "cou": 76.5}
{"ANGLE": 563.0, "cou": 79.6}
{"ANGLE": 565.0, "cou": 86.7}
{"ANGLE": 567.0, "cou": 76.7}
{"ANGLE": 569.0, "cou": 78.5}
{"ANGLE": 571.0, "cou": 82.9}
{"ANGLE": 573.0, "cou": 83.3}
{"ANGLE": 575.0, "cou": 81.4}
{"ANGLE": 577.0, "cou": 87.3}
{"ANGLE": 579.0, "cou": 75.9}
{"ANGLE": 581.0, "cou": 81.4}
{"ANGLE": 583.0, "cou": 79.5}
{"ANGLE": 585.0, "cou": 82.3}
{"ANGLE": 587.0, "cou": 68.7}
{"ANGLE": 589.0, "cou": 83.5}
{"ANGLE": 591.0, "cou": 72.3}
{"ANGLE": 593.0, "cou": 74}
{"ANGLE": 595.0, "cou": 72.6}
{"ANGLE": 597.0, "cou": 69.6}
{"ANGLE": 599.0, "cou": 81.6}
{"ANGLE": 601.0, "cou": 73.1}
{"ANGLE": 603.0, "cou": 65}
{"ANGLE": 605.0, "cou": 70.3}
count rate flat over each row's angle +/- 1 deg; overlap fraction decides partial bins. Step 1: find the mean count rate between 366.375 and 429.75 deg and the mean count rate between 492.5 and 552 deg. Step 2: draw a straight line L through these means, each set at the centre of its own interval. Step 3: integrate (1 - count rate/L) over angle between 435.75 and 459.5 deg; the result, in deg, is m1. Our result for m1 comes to -3.8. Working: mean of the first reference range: 76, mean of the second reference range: 78.8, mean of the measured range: 89.5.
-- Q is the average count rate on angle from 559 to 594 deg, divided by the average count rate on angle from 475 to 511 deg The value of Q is 1.1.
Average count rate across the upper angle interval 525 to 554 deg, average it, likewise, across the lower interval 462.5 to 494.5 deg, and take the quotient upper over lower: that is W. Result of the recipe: 1.07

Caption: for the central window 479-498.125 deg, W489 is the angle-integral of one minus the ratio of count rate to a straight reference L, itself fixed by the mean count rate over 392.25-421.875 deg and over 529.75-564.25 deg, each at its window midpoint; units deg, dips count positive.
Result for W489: 1.0 deg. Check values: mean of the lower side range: 75.8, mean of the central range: 75.7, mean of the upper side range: 82.7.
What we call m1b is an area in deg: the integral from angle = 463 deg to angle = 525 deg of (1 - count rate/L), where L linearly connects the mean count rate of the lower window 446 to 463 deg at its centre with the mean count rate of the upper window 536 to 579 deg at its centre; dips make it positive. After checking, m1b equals 8.22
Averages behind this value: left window 91.5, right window 82.9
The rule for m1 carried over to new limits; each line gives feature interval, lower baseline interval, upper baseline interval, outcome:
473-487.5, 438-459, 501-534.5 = 1.59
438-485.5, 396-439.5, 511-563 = -2.95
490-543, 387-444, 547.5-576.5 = 3.00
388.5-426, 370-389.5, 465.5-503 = 1.20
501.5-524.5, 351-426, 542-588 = 1.34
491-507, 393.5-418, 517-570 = 1.18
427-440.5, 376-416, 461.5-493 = -0.71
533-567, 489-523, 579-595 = -2.92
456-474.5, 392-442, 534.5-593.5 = -1.60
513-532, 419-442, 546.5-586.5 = 0.52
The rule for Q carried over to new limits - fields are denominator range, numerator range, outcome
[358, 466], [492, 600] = 1.00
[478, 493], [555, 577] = 1.07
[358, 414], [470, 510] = 1.03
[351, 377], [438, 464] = 1.35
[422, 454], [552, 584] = 0.96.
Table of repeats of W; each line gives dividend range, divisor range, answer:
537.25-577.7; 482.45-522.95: 1.11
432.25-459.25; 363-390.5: 1.20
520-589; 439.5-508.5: 1.01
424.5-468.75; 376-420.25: 1.13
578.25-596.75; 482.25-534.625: 1.00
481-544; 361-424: 1.04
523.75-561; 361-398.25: 1.15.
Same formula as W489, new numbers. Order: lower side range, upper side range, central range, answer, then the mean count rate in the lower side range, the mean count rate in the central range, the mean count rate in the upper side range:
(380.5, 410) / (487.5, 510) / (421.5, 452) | -3.4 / 76.2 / 83.6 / 74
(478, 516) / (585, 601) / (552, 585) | -2.7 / 74.6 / 81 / 75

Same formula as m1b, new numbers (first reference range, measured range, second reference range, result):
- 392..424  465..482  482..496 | -0.8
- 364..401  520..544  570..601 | -0.8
